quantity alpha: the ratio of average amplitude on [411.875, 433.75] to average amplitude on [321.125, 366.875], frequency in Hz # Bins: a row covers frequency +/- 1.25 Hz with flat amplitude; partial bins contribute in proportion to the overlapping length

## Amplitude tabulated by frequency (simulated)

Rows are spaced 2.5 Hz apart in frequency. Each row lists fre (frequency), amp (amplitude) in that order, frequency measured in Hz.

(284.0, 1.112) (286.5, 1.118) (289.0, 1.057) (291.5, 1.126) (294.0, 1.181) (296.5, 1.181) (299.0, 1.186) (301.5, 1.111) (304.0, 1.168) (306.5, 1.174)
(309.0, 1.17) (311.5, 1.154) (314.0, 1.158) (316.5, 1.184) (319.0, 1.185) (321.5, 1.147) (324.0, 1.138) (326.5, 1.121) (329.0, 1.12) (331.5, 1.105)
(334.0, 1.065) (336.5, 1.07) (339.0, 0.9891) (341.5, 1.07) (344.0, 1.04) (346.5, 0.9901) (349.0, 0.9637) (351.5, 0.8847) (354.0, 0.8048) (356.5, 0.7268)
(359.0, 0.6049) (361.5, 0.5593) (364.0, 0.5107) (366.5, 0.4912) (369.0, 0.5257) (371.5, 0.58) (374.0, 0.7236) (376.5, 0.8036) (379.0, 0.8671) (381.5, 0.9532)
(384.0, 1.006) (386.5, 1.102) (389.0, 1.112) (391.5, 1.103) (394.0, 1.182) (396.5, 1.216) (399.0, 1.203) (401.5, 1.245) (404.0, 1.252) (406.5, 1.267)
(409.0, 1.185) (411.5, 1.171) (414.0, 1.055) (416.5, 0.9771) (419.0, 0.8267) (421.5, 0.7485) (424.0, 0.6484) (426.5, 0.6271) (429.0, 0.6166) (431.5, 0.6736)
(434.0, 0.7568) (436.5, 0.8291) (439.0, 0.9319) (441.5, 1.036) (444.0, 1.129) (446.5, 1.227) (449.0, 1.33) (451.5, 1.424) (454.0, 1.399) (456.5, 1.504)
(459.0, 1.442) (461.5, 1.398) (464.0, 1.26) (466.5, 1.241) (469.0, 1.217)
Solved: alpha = 0.9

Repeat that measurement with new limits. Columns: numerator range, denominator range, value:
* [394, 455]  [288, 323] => 0.89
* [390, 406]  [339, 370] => 1.55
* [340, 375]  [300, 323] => 0.65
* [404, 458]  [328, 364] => 1.12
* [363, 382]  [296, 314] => 0.58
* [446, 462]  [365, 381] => 2.06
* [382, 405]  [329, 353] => 1.12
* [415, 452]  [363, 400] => 1.02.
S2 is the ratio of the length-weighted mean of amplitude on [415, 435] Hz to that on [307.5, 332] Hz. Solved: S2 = 0.6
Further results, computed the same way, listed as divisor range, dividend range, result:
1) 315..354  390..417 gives 1.10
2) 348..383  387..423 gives 1.55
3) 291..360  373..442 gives 0.91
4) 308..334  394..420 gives 1.00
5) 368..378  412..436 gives 1.18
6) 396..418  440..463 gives 1.13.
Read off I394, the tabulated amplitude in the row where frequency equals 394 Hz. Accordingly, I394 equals 1.182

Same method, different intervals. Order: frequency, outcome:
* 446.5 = 1.227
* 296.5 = 1.181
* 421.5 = 0.7485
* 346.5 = 0.9901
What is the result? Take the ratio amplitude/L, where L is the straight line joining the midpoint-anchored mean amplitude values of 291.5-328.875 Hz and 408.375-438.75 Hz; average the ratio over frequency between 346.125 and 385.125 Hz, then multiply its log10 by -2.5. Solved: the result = 0.32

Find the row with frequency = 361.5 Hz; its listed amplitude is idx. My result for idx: 0.5593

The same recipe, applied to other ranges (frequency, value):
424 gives 0.6484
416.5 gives 0.9771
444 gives 1.129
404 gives 1.252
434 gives 0.7568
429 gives 0.6166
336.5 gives 1.07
